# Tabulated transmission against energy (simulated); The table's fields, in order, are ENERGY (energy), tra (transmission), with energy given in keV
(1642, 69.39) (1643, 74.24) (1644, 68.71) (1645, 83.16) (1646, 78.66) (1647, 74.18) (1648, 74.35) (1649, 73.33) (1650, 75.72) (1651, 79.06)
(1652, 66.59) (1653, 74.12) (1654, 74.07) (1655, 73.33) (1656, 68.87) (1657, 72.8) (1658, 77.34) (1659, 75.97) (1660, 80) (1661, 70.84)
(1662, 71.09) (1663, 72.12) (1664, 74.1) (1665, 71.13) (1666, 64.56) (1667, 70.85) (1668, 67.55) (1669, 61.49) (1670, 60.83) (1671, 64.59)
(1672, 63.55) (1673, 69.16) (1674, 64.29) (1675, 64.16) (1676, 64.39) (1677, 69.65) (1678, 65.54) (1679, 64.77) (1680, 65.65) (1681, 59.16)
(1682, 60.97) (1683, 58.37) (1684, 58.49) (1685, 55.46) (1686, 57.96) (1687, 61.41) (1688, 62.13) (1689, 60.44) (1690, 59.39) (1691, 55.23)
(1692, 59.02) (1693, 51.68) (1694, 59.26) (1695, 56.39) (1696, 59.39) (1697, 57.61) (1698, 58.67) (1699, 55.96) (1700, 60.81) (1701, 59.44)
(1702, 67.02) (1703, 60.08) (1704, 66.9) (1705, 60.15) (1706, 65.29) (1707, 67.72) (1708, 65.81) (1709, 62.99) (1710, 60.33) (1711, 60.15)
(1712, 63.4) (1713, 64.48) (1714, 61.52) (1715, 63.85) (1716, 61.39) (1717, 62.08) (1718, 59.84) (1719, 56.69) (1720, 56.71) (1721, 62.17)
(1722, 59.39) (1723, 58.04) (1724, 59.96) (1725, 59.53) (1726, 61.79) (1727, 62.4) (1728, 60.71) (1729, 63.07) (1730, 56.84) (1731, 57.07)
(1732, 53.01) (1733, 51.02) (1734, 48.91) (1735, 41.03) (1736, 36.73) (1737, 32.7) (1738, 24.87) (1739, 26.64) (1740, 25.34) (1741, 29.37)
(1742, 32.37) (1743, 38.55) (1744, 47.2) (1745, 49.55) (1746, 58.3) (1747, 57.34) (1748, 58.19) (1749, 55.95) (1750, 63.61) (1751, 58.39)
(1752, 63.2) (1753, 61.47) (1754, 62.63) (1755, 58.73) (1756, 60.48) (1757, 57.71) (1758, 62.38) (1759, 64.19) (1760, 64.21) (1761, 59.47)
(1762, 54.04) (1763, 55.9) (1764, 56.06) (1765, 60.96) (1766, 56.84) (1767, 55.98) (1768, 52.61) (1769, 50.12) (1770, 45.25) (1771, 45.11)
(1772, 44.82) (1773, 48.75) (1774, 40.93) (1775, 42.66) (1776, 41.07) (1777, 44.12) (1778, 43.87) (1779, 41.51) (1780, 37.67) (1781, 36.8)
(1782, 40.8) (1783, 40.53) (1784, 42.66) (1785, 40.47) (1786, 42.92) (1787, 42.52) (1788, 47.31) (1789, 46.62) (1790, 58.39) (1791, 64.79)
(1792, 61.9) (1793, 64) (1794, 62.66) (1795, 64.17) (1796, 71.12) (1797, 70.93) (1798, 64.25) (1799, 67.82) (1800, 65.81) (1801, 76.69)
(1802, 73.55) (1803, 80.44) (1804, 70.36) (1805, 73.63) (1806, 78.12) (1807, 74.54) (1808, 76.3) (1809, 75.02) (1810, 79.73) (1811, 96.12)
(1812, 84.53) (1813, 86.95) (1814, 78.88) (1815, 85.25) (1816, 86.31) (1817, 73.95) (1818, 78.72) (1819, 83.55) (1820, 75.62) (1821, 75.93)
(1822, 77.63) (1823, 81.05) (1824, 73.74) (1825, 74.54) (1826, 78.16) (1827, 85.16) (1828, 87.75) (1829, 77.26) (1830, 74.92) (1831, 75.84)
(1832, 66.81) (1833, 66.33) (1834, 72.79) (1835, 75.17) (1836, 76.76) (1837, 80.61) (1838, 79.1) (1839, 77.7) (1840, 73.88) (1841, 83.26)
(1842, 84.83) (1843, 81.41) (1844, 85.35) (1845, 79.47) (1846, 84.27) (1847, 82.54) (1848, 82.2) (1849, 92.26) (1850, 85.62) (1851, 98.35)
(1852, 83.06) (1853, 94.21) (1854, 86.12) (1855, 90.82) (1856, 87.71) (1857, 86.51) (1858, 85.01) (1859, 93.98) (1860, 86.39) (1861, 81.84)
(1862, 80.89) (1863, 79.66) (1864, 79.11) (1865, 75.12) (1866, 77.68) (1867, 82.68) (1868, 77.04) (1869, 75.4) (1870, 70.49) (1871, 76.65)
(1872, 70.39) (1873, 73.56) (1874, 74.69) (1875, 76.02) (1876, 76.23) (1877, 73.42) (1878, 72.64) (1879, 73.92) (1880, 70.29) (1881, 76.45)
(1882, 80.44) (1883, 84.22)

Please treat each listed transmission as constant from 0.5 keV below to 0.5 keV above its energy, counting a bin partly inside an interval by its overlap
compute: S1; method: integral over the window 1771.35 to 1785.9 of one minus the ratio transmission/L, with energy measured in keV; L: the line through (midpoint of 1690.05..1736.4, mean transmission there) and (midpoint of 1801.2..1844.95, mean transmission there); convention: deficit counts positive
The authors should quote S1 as 5.9 keV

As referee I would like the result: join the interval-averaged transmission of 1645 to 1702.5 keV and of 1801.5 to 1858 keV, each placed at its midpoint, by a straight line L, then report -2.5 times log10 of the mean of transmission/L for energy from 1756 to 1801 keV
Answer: 0.39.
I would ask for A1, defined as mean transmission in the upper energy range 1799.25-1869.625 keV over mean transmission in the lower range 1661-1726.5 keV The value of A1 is 1.29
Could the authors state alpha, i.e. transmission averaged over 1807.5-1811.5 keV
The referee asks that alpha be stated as 81.8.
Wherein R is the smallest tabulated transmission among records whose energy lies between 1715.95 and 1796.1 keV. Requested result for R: 24.87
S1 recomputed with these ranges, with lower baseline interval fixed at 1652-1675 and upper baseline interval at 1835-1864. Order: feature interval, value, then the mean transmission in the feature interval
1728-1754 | 9.5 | 48.2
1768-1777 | 3.8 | 45.2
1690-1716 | 4.3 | 60.9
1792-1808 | 2.0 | 70.4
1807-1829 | 0.3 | 80.5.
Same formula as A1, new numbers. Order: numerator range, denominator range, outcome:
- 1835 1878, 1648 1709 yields 1.25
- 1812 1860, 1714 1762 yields 1.51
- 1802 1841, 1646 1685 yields 1.14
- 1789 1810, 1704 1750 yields 1.28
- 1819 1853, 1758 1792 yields 1.63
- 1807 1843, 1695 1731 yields 1.29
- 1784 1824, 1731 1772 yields 1.38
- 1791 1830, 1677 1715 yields 1.25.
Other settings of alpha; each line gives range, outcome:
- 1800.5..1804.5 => 75.3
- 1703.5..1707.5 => 65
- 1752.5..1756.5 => 60.8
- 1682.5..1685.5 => 57.4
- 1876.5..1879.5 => 73.3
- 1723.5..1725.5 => 59.7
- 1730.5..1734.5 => 52.5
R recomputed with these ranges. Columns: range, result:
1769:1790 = 36.8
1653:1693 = 51.68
